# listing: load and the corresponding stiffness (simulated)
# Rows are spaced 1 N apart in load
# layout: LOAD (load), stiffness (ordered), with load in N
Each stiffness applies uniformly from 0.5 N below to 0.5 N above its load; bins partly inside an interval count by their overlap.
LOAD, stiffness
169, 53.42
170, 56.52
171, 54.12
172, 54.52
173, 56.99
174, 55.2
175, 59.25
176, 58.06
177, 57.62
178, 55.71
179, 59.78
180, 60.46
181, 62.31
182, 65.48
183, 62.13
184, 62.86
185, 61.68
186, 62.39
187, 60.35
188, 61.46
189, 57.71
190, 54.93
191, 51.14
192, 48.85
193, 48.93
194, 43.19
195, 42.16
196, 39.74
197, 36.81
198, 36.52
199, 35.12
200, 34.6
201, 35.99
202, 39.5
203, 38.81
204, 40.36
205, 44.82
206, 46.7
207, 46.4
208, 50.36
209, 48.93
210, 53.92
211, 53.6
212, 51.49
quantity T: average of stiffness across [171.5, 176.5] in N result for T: 56.8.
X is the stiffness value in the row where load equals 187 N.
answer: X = 60.35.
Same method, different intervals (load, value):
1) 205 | 44.82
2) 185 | 61.68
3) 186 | 62.39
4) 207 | 46.4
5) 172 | 54.52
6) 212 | 51.49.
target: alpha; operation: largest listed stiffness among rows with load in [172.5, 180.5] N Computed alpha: 60.46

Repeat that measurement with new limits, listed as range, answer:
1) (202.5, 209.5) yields 50.36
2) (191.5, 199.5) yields 48.93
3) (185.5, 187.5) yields 62.39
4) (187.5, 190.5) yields 61.46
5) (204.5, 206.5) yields 46.7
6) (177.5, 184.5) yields 65.48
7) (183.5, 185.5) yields 62.86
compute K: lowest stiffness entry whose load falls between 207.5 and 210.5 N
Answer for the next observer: 48.93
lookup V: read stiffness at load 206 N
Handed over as 46.7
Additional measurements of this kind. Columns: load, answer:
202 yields 39.5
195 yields 42.16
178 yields 55.71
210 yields 53.92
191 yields 51.14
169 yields 53.42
